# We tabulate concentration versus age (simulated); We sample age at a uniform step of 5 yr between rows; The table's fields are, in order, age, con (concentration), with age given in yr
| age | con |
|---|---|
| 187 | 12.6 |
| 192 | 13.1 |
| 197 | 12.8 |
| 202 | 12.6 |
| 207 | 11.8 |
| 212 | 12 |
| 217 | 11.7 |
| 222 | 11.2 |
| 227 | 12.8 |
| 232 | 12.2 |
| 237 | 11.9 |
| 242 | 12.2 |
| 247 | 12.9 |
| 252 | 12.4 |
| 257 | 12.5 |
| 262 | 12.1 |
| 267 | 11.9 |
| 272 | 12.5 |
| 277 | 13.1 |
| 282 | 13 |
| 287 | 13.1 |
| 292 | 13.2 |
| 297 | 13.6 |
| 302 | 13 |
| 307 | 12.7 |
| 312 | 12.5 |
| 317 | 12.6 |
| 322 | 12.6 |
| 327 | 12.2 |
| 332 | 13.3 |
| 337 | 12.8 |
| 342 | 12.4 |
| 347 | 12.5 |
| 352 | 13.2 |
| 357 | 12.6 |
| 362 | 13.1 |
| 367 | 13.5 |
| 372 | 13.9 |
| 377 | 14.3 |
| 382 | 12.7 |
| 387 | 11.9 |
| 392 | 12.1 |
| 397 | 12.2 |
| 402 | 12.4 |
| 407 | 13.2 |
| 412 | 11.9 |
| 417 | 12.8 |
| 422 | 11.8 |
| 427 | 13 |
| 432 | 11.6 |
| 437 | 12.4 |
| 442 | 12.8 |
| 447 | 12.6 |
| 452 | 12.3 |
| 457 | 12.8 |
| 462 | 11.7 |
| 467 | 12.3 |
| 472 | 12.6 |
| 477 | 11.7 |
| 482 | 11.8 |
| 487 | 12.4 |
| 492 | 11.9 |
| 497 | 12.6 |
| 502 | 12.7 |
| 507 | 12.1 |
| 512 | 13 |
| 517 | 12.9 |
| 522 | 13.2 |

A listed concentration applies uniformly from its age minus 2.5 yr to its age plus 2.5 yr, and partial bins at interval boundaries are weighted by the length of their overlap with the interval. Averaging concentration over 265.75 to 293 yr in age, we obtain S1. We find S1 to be 12.8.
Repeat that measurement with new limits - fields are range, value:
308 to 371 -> 12.8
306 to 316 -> 12.6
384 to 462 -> 12.4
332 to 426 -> 12.8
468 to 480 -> 12.2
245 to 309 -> 12.8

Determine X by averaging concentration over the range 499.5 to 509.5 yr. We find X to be 12.4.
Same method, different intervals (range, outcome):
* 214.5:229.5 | 11.9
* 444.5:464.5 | 12.3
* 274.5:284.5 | 13.1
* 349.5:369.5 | 13.1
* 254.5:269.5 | 12.2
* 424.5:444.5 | 12.4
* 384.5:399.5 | 12.1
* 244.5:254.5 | 12.7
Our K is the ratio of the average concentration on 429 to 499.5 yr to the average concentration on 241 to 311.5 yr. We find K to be 0.96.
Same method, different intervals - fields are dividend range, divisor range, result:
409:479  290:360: 0.96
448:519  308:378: 0.95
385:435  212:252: 1.01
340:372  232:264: 1.05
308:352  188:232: 1.03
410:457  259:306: 0.97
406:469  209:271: 1.02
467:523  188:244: 1.02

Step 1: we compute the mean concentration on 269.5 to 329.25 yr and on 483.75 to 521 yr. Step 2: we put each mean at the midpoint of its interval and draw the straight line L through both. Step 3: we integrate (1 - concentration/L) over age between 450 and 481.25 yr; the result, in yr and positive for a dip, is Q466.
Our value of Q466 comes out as 0.9 yr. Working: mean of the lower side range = 12.8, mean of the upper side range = 12.5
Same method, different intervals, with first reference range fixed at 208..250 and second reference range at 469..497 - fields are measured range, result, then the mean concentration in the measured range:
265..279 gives -0.45 yr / 12.5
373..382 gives -1.24 yr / 13.8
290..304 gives -1.35 yr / 13.3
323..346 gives -1.03 yr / 12.7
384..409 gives -0.47 yr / 12.3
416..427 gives -0.24 yr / 12.4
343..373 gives -2.33 yr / 13.1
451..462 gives -0.24 yr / 12.4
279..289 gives -0.78 yr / 13.1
